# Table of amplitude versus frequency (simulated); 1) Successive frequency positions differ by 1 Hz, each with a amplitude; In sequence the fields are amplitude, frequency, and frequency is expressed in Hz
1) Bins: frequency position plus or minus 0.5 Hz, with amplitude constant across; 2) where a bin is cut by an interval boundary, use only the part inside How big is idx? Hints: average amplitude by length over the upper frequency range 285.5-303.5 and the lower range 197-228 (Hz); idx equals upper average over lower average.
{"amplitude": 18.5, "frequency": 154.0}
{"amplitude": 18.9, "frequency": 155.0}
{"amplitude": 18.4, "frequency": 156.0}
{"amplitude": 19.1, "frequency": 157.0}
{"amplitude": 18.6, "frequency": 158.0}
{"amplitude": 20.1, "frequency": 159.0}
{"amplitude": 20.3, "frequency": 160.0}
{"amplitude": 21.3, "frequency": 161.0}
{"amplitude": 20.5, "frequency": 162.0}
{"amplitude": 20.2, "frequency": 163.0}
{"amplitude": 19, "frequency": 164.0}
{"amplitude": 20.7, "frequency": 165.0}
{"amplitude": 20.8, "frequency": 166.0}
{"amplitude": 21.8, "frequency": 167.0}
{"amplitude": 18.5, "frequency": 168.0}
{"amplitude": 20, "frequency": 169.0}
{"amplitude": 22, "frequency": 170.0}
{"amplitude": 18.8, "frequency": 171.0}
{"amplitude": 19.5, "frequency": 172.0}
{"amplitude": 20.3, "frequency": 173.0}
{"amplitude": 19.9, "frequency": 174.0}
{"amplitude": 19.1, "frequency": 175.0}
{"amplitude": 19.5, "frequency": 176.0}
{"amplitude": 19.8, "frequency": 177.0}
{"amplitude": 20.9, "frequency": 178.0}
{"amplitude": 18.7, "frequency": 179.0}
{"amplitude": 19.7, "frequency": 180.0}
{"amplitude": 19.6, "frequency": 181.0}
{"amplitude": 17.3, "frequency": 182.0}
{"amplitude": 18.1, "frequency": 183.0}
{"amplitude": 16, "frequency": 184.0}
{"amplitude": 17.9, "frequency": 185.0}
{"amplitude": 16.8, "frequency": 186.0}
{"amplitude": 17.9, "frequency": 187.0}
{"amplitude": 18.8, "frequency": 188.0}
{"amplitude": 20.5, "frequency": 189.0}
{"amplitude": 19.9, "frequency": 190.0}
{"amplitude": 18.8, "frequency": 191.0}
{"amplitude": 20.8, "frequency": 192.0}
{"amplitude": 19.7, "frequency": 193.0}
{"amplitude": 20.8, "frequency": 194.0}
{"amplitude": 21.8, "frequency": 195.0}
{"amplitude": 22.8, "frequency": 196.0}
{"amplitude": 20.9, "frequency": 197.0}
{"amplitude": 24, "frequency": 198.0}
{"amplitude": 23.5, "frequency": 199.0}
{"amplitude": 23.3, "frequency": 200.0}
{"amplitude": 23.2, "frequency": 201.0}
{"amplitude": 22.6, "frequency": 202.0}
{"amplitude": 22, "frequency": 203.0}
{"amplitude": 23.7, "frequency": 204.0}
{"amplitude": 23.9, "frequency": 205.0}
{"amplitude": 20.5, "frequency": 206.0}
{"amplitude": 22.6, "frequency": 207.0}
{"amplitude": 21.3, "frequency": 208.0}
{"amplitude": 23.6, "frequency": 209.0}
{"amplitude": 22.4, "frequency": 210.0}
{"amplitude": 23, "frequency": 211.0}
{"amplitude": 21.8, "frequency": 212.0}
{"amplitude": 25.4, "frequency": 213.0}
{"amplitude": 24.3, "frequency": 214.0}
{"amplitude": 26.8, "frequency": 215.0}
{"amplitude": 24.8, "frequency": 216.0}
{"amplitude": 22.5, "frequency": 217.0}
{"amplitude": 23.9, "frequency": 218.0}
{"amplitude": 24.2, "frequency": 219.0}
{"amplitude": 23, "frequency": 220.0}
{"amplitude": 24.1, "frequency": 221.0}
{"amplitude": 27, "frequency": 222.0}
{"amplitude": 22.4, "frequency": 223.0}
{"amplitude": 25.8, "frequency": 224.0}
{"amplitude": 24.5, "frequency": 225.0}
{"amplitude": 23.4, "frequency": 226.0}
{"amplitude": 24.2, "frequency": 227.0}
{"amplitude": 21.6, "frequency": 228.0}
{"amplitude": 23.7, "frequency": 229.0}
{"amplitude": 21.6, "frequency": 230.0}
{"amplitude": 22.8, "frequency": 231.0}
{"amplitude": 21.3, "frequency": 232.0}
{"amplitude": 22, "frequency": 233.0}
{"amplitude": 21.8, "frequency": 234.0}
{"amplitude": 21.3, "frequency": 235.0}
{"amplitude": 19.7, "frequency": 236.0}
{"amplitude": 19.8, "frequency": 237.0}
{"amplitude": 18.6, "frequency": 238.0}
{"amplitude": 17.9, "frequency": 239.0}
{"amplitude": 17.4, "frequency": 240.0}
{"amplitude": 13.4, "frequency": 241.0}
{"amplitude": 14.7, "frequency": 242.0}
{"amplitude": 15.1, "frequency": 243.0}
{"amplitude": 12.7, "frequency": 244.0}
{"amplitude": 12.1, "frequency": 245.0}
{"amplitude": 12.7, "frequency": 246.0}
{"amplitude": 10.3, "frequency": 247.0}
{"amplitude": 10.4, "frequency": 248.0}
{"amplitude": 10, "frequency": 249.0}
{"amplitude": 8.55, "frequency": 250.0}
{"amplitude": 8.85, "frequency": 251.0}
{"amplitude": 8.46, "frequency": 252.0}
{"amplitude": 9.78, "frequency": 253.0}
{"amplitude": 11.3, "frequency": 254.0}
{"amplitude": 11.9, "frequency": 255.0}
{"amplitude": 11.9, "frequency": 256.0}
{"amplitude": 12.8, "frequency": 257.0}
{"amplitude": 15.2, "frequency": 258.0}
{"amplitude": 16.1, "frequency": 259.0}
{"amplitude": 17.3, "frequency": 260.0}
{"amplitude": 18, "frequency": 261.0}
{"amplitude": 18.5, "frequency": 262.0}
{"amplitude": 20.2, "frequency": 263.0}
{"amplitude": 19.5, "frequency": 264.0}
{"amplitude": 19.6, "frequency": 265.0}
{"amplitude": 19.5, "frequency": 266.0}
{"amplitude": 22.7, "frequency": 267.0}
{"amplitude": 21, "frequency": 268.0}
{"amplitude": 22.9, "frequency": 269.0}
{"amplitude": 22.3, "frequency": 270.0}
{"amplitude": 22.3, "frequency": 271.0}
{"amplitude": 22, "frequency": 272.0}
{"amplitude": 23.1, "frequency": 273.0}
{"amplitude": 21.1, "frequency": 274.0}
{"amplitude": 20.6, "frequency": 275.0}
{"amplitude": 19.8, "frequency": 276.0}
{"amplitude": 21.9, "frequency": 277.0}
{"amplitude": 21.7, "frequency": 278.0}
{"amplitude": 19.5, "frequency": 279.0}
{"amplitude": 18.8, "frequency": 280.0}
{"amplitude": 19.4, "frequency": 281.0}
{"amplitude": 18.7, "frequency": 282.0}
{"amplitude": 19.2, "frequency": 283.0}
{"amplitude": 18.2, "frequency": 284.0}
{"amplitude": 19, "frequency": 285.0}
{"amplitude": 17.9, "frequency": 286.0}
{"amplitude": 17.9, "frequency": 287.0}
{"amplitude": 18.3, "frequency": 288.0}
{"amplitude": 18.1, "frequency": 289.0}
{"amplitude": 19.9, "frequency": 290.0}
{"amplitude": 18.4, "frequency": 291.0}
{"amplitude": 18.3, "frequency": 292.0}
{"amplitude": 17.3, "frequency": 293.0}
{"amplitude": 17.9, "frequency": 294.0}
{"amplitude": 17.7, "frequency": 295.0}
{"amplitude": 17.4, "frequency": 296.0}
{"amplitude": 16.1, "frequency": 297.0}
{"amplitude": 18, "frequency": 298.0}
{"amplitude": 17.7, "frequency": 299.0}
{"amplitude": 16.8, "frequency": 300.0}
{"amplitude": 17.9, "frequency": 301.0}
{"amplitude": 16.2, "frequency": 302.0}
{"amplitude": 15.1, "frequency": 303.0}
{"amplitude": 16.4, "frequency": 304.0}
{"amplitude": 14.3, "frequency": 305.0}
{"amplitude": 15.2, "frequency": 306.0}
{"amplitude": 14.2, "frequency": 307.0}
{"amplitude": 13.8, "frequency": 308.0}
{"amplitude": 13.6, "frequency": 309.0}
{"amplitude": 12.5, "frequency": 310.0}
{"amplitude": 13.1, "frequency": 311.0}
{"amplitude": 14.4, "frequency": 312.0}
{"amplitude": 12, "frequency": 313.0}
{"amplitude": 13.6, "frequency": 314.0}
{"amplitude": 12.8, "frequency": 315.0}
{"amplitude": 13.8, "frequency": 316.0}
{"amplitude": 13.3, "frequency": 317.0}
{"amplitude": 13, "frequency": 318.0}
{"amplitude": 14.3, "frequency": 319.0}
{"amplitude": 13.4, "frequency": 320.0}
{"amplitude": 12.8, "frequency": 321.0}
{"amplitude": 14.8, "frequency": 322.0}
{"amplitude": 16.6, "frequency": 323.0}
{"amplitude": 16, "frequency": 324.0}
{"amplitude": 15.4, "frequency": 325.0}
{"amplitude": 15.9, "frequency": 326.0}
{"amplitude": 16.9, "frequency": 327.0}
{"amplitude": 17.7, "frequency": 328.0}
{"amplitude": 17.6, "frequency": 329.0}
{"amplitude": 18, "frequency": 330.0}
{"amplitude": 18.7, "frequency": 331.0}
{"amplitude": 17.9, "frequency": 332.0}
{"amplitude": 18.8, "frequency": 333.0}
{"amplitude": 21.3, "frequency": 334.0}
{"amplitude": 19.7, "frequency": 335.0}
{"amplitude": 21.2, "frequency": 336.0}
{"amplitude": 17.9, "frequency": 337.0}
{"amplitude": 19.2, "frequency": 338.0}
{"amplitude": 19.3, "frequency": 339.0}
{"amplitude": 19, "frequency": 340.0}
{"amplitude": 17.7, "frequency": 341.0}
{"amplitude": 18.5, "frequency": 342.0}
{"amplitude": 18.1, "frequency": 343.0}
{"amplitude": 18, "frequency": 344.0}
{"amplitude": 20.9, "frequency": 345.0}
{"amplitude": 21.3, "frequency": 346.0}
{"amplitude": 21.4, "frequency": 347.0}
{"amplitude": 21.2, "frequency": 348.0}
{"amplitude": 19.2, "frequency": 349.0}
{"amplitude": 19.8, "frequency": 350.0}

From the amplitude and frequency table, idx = 0.7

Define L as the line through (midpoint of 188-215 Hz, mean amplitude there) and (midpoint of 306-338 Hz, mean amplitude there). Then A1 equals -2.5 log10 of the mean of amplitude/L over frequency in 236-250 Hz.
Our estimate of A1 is 0.37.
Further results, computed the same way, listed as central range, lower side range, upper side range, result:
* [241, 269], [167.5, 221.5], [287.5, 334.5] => 0.26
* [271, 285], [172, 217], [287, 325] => -0.20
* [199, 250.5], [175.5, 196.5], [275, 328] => -0.12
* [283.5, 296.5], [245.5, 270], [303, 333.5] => -0.21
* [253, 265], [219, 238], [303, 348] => 0.31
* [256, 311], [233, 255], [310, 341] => -0.20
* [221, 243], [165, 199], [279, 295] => -0.10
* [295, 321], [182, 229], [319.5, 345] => 0.25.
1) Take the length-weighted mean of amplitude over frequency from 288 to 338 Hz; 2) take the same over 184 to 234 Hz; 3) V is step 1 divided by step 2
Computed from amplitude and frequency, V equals 0.7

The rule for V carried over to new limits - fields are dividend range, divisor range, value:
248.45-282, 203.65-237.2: 0.76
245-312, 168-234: 0.78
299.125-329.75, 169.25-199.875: 0.75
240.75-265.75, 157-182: 0.68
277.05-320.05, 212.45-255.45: 0.88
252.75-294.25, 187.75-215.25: 0.84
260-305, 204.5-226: 0.81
